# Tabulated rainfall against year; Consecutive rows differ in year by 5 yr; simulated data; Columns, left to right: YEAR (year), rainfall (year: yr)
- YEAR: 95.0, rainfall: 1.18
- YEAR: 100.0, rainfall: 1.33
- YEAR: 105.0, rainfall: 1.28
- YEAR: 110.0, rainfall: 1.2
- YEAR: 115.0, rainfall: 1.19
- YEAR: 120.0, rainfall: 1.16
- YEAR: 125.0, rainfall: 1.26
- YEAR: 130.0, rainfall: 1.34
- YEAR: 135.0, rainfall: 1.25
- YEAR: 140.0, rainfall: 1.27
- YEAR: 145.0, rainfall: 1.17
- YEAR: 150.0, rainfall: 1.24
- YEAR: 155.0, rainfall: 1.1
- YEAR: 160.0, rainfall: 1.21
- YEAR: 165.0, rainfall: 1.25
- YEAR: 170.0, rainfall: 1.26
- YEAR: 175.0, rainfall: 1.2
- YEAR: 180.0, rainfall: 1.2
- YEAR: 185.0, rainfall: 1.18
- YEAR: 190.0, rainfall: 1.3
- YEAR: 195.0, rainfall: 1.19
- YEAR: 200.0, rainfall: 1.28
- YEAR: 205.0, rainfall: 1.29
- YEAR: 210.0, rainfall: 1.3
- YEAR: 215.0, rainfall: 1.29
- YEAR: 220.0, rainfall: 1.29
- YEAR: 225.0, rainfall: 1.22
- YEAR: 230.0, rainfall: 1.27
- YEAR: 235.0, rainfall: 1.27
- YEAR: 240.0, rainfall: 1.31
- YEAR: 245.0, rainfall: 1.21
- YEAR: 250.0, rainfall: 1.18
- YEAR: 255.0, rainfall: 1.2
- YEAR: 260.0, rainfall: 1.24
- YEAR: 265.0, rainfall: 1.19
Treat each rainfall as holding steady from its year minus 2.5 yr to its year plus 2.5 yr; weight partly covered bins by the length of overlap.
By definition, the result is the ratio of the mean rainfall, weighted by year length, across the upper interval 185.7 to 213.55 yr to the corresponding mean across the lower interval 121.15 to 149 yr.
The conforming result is 1.01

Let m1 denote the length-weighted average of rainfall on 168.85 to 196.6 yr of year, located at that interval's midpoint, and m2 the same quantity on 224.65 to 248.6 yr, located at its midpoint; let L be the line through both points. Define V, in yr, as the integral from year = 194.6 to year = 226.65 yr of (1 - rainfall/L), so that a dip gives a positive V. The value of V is -0.85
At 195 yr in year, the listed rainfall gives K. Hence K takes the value 1.19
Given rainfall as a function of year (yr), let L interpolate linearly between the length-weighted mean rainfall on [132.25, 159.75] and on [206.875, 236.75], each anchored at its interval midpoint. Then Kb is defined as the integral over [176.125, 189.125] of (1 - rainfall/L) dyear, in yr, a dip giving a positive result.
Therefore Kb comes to 0.4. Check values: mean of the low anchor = 1.21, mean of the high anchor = 1.27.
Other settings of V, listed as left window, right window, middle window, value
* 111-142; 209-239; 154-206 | 1.42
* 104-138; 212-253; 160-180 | 0.27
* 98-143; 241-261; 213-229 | -0.58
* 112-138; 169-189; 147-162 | 0.53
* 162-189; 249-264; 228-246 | -0.87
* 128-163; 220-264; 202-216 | -0.67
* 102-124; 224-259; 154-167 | 0.30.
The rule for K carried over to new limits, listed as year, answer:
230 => 1.27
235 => 1.27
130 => 1.34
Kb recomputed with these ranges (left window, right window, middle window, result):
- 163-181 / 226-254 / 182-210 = -0.4 yr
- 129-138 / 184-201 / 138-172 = 1.5 yr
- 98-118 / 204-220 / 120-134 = -0.2 yr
